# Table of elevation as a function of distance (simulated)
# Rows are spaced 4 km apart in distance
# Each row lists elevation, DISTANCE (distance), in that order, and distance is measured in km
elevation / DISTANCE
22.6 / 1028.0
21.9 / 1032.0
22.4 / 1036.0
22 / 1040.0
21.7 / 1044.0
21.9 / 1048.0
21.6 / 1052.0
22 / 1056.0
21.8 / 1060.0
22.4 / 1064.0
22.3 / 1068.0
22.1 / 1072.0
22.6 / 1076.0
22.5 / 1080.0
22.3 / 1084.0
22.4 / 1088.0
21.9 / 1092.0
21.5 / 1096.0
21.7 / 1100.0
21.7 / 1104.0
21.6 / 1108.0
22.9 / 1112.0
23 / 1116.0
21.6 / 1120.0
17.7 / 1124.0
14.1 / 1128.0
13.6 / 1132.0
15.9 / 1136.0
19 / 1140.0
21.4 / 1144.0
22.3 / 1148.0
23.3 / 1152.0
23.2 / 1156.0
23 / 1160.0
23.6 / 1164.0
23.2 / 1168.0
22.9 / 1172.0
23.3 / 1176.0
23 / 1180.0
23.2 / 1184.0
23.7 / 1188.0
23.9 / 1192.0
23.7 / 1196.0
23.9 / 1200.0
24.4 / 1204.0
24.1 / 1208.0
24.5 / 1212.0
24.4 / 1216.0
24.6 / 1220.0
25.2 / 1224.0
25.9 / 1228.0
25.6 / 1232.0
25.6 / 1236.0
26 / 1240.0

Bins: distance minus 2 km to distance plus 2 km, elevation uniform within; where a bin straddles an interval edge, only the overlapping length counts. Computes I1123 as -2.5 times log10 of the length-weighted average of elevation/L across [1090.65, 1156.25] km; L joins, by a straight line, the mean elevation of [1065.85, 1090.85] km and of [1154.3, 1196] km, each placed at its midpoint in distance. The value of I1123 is 0.13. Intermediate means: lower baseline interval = 22.4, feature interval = 20.3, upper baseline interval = 23.3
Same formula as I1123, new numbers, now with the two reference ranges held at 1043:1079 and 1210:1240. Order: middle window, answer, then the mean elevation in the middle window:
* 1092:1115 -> 0.05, 21.9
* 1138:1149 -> 0.14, 20.8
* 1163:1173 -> 0.04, 23.2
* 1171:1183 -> 0.05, 23.1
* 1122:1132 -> 0.45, 15.4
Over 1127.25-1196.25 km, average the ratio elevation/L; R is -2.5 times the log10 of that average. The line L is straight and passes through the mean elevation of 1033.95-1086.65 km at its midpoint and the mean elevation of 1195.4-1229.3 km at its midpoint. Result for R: 0.107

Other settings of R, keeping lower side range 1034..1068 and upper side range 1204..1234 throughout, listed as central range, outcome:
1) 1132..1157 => 0.17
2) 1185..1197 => 0.03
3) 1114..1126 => 0.12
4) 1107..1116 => 0.03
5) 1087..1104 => 0.05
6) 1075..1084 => 0.00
